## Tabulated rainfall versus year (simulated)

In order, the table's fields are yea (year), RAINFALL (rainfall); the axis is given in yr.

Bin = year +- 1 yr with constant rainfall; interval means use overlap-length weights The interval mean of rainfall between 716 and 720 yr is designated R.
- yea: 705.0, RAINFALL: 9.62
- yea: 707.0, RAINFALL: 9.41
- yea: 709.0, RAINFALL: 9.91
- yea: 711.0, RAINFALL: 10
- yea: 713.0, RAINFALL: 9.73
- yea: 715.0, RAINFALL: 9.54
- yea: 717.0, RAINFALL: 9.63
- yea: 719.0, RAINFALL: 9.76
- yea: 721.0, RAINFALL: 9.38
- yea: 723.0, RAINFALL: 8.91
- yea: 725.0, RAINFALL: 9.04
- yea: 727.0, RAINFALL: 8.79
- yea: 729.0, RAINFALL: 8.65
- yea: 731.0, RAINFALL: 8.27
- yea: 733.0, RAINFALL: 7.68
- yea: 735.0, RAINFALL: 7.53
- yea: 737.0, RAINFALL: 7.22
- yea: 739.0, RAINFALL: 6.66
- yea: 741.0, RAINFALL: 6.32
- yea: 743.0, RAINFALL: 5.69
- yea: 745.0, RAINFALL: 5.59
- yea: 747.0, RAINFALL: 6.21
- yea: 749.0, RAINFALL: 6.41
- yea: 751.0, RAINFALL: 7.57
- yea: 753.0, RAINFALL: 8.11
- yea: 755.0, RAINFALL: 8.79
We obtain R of 9.7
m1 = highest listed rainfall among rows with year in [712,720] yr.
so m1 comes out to 9.76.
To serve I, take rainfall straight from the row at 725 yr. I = 9.04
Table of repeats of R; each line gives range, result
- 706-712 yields 9.77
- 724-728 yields 8.91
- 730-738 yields 7.67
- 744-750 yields 6.07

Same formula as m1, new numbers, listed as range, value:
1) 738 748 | 6.66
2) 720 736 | 9.38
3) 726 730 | 8.79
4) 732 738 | 7.68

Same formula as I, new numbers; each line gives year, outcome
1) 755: 8.79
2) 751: 7.57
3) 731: 8.27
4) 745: 5.59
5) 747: 6.21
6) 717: 9.63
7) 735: 7.53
